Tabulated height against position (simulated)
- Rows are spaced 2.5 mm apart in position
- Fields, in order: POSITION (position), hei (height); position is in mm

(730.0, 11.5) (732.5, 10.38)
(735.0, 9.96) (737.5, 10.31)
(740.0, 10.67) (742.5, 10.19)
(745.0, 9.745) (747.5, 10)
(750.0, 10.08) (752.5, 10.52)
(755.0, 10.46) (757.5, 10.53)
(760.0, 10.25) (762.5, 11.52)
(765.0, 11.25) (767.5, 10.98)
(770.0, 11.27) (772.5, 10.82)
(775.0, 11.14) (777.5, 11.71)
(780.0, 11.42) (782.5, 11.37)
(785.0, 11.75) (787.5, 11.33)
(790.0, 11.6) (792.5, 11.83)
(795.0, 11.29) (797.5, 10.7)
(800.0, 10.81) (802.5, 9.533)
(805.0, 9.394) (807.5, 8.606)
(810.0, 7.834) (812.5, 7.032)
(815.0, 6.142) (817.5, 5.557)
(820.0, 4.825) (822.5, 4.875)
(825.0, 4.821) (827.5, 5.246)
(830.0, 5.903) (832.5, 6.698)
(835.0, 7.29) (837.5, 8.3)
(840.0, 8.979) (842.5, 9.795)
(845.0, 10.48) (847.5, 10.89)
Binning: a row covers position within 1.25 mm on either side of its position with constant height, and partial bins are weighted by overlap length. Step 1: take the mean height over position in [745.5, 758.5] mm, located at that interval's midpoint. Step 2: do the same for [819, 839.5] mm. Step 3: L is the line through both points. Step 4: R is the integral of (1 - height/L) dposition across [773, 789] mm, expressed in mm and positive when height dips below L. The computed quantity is -5.0 mm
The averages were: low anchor 10.3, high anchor 6.12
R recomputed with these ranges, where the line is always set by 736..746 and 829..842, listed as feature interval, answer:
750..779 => -4.1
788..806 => -4.4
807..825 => 4.3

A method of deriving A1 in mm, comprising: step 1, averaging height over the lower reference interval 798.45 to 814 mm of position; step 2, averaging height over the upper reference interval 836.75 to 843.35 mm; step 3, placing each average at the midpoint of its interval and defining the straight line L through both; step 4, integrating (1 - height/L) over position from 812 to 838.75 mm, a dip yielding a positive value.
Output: 8.7 mm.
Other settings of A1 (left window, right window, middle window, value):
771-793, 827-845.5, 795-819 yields 3.3 mm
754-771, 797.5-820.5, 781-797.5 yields -4.0 mm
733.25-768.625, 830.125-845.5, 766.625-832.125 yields 1.8 mm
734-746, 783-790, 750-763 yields 0.1 mm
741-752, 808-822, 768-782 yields -4.6 mm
